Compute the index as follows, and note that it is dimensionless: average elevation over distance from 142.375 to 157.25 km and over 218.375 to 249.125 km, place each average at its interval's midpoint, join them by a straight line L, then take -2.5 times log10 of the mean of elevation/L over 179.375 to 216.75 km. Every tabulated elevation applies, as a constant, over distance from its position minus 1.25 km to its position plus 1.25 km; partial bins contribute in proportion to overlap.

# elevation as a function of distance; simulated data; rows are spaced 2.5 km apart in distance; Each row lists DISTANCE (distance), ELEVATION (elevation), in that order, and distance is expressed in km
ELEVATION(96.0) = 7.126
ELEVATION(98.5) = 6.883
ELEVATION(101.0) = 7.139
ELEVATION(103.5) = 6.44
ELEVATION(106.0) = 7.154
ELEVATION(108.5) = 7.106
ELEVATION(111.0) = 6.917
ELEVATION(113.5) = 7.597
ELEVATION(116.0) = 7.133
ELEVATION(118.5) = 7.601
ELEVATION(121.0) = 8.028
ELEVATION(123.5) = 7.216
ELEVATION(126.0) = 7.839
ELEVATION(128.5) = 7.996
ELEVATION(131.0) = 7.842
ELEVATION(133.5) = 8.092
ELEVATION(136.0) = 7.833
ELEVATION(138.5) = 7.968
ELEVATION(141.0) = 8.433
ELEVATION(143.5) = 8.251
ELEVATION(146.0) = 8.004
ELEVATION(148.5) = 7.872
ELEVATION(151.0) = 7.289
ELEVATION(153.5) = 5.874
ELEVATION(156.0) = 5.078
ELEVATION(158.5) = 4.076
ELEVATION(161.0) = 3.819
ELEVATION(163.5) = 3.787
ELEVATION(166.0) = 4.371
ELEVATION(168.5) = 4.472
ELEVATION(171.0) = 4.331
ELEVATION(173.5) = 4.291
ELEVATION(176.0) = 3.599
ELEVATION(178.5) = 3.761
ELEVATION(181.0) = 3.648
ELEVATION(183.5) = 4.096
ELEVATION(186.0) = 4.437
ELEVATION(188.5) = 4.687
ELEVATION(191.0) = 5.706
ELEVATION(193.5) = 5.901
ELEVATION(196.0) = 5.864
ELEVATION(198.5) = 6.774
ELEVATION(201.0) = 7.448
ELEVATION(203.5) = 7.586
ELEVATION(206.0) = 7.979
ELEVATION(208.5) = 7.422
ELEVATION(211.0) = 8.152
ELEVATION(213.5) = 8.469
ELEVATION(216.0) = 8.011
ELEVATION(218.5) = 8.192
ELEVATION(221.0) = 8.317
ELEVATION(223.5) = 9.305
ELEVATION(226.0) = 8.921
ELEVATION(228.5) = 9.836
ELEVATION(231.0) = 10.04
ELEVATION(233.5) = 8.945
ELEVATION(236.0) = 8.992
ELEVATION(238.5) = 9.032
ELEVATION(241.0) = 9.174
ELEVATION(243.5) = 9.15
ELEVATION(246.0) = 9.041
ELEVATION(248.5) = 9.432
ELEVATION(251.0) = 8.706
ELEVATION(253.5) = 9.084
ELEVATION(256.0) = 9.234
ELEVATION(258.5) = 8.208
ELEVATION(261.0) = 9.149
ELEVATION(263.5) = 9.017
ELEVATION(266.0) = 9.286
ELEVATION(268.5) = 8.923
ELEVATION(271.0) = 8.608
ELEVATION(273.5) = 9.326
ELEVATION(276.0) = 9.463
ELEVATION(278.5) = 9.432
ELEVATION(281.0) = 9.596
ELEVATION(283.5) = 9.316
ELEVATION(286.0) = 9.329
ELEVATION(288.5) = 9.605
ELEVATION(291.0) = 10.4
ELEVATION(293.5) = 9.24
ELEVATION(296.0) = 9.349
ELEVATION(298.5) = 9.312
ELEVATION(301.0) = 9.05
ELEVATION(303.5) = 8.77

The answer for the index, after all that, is 0.29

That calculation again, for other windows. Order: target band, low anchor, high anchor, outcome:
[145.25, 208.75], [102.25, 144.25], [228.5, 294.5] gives 0.46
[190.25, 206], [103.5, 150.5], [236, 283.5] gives 0.25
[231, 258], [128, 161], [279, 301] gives -0.04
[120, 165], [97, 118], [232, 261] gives 0.09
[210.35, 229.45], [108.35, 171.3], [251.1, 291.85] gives -0.05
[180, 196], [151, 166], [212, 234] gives 0.35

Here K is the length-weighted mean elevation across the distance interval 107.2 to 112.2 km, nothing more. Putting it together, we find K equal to 7.01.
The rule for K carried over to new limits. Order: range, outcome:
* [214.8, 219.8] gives 8.1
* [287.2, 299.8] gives 9.58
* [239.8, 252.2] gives 9.1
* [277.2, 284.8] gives 9.45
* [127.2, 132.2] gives 7.92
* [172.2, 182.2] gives 3.83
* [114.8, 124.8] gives 7.5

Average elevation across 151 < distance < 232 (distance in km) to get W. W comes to 6.2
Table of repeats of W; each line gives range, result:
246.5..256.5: 9.1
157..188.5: 4.09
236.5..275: 9.03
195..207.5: 7.16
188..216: 7.02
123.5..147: 7.99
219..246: 9.14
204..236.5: 8.63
